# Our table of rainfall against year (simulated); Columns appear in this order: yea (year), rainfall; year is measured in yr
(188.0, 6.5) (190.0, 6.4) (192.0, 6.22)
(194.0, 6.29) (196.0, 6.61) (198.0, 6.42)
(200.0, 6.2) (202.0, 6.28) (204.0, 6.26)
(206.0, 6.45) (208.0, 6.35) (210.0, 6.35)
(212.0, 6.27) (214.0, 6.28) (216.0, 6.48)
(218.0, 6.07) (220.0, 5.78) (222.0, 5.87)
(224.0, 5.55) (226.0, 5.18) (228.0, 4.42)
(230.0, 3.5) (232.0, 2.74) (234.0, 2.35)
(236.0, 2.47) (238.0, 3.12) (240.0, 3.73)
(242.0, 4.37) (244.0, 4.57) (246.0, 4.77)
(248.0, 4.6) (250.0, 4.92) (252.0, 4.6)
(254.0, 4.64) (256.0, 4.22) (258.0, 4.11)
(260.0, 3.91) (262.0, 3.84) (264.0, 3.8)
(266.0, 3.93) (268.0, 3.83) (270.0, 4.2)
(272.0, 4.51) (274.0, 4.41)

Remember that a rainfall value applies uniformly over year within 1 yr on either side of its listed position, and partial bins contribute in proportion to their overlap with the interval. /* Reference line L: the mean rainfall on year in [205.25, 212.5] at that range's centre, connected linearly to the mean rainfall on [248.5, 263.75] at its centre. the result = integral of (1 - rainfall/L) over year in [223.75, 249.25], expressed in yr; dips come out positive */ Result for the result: 6.04 yr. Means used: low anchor 6.36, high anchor 4.3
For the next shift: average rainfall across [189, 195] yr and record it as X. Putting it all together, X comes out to 6.3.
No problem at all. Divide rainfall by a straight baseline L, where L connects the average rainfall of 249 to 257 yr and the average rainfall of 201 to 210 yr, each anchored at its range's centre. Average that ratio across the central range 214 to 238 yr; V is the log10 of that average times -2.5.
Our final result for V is 0.23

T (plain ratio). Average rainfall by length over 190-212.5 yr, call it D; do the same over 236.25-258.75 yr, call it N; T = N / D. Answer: 0.67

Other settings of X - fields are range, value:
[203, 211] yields 6.35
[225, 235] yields 3.64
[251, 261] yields 4.3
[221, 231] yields 4.9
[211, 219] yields 6.28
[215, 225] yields 5.95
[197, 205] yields 6.29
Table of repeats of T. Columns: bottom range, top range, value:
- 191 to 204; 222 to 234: 0.67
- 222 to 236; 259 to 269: 0.97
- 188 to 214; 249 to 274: 0.66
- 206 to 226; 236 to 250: 0.68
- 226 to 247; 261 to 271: 1.07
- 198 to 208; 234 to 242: 0.50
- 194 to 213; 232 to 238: 0.41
